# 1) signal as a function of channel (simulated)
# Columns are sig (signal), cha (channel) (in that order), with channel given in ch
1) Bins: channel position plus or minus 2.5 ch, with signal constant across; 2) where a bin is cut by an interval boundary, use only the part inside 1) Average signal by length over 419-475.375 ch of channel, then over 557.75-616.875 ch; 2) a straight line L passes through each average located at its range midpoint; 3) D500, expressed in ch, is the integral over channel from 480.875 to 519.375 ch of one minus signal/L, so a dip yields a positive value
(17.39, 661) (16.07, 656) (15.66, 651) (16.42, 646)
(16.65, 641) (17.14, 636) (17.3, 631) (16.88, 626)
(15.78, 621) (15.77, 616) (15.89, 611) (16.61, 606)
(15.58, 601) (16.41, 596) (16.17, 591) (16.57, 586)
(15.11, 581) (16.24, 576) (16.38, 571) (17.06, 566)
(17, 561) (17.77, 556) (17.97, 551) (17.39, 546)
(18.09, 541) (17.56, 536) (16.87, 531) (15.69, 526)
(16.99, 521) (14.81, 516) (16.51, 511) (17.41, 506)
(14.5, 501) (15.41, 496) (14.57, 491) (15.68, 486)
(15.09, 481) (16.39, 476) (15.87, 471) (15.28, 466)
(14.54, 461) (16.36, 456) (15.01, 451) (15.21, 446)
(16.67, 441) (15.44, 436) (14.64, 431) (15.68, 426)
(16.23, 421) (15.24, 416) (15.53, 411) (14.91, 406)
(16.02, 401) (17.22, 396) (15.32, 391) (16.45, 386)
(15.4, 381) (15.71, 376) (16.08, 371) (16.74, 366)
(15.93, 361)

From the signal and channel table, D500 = 0.7 ch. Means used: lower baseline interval 15.6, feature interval 15.6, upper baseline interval 16.3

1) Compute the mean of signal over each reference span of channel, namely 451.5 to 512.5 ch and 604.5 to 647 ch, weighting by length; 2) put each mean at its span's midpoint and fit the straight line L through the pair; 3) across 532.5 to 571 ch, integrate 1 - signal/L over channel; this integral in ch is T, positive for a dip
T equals -3.42 ch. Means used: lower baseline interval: 15.6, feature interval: 17.5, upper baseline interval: 16.5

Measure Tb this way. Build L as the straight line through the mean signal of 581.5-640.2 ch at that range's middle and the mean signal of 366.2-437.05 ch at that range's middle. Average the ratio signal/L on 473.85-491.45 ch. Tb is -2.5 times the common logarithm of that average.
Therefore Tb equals 0.03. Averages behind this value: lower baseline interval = 15.7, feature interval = 15.5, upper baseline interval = 16.3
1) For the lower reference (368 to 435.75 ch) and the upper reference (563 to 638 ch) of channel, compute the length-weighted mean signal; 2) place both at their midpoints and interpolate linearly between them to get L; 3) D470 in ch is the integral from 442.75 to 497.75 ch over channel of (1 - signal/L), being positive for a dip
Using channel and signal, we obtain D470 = 1.8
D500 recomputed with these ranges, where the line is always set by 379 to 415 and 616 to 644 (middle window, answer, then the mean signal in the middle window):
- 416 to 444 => 0.45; 15.7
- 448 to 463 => 0.66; 15.3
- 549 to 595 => -0.64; 16.7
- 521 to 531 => -0.02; 16.3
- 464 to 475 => 0.26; 15.7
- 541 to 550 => -0.73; 17.7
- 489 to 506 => 1.02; 15.2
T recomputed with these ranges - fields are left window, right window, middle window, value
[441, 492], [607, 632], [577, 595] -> 0.11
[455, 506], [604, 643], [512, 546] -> -1.96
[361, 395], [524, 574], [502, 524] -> 0.85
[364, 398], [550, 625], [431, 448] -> 0.59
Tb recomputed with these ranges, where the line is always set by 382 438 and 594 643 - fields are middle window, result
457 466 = 0.06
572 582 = 0.03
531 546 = -0.09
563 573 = -0.03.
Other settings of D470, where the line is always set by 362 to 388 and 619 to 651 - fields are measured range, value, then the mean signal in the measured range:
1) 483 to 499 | 1.10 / 15.2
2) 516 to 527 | 0.20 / 16.1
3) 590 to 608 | 0.40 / 16.2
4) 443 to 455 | 0.66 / 15.3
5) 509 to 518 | 0.39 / 15.7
